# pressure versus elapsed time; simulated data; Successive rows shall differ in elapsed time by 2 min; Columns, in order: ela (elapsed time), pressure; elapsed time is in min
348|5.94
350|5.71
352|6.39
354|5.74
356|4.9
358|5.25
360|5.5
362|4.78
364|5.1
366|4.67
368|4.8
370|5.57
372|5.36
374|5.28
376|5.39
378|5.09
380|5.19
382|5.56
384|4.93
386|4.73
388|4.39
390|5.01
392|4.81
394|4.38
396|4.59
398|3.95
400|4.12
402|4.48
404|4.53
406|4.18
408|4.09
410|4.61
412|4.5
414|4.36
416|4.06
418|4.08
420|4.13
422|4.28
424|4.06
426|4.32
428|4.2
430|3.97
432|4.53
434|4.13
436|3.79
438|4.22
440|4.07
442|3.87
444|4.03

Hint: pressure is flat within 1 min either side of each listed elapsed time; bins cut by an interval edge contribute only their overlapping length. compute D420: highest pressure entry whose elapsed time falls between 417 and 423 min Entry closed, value 4.28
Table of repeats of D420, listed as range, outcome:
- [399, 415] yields 4.61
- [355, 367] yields 5.5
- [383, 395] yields 5.01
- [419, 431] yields 4.32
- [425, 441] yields 4.53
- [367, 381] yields 5.57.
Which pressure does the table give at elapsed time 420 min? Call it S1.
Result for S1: 4.13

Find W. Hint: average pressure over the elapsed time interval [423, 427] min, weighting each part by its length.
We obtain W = 4.19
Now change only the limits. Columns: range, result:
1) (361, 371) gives 4.98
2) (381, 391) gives 4.92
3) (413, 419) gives 4.17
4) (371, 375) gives 5.32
